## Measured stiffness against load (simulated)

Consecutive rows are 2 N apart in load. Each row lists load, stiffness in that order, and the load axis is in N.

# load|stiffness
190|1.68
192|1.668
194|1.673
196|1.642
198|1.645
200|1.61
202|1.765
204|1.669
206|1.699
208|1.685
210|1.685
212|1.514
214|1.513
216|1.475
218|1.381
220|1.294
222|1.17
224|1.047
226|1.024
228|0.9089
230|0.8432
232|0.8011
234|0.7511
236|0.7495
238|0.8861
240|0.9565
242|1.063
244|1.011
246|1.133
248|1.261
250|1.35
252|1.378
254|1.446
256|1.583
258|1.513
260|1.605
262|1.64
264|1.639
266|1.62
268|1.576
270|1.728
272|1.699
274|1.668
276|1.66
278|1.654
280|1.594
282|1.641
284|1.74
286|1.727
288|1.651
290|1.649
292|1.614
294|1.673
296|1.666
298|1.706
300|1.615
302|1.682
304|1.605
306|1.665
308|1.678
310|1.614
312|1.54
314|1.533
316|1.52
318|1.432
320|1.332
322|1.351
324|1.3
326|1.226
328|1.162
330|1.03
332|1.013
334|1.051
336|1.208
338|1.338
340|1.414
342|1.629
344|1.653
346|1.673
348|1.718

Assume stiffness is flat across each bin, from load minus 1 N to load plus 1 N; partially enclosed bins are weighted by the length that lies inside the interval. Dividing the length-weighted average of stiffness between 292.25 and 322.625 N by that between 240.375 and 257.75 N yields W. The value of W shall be 1.2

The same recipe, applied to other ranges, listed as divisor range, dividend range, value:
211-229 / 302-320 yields 1.24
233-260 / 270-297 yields 1.42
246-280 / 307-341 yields 0.86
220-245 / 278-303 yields 1.75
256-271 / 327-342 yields 0.75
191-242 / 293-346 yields 1.10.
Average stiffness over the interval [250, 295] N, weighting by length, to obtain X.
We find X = 1.62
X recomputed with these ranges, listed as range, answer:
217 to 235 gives 1.02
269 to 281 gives 1.67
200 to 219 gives 1.6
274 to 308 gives 1.66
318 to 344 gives 1.28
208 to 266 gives 1.25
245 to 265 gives 1.45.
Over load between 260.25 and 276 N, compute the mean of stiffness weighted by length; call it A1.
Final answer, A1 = 1.65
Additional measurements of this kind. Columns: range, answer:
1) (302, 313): 1.63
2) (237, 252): 1.11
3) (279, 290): 1.67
